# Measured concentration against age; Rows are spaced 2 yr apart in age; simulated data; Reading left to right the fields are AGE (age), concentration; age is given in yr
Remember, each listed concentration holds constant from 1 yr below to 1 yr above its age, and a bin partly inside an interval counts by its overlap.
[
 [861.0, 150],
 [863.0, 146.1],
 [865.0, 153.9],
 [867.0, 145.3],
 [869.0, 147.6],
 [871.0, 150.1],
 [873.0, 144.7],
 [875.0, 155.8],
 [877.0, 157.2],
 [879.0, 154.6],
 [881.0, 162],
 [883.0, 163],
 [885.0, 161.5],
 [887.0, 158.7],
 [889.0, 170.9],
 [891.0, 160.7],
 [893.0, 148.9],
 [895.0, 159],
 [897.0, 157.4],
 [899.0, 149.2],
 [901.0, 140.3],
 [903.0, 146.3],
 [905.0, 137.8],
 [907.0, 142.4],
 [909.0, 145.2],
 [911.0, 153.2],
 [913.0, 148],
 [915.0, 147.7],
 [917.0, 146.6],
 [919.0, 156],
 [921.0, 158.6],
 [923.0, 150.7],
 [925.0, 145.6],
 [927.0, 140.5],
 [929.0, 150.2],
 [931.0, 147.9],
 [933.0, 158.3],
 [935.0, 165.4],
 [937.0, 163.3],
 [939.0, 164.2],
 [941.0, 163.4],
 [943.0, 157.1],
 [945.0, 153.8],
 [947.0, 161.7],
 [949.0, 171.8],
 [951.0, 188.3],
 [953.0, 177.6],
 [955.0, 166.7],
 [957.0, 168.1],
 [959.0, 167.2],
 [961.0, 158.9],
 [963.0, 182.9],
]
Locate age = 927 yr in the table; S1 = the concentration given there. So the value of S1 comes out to 140.5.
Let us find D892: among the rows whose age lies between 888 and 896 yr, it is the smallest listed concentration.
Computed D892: 148.9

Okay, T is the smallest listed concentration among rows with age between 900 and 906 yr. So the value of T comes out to 137.8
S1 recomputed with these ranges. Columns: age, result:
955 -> 166.7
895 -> 159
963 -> 182.9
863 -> 146.1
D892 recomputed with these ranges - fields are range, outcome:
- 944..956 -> 153.8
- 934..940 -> 163.3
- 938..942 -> 163.4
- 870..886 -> 144.7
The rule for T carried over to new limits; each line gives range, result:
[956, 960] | 167.2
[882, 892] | 158.7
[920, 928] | 140.5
